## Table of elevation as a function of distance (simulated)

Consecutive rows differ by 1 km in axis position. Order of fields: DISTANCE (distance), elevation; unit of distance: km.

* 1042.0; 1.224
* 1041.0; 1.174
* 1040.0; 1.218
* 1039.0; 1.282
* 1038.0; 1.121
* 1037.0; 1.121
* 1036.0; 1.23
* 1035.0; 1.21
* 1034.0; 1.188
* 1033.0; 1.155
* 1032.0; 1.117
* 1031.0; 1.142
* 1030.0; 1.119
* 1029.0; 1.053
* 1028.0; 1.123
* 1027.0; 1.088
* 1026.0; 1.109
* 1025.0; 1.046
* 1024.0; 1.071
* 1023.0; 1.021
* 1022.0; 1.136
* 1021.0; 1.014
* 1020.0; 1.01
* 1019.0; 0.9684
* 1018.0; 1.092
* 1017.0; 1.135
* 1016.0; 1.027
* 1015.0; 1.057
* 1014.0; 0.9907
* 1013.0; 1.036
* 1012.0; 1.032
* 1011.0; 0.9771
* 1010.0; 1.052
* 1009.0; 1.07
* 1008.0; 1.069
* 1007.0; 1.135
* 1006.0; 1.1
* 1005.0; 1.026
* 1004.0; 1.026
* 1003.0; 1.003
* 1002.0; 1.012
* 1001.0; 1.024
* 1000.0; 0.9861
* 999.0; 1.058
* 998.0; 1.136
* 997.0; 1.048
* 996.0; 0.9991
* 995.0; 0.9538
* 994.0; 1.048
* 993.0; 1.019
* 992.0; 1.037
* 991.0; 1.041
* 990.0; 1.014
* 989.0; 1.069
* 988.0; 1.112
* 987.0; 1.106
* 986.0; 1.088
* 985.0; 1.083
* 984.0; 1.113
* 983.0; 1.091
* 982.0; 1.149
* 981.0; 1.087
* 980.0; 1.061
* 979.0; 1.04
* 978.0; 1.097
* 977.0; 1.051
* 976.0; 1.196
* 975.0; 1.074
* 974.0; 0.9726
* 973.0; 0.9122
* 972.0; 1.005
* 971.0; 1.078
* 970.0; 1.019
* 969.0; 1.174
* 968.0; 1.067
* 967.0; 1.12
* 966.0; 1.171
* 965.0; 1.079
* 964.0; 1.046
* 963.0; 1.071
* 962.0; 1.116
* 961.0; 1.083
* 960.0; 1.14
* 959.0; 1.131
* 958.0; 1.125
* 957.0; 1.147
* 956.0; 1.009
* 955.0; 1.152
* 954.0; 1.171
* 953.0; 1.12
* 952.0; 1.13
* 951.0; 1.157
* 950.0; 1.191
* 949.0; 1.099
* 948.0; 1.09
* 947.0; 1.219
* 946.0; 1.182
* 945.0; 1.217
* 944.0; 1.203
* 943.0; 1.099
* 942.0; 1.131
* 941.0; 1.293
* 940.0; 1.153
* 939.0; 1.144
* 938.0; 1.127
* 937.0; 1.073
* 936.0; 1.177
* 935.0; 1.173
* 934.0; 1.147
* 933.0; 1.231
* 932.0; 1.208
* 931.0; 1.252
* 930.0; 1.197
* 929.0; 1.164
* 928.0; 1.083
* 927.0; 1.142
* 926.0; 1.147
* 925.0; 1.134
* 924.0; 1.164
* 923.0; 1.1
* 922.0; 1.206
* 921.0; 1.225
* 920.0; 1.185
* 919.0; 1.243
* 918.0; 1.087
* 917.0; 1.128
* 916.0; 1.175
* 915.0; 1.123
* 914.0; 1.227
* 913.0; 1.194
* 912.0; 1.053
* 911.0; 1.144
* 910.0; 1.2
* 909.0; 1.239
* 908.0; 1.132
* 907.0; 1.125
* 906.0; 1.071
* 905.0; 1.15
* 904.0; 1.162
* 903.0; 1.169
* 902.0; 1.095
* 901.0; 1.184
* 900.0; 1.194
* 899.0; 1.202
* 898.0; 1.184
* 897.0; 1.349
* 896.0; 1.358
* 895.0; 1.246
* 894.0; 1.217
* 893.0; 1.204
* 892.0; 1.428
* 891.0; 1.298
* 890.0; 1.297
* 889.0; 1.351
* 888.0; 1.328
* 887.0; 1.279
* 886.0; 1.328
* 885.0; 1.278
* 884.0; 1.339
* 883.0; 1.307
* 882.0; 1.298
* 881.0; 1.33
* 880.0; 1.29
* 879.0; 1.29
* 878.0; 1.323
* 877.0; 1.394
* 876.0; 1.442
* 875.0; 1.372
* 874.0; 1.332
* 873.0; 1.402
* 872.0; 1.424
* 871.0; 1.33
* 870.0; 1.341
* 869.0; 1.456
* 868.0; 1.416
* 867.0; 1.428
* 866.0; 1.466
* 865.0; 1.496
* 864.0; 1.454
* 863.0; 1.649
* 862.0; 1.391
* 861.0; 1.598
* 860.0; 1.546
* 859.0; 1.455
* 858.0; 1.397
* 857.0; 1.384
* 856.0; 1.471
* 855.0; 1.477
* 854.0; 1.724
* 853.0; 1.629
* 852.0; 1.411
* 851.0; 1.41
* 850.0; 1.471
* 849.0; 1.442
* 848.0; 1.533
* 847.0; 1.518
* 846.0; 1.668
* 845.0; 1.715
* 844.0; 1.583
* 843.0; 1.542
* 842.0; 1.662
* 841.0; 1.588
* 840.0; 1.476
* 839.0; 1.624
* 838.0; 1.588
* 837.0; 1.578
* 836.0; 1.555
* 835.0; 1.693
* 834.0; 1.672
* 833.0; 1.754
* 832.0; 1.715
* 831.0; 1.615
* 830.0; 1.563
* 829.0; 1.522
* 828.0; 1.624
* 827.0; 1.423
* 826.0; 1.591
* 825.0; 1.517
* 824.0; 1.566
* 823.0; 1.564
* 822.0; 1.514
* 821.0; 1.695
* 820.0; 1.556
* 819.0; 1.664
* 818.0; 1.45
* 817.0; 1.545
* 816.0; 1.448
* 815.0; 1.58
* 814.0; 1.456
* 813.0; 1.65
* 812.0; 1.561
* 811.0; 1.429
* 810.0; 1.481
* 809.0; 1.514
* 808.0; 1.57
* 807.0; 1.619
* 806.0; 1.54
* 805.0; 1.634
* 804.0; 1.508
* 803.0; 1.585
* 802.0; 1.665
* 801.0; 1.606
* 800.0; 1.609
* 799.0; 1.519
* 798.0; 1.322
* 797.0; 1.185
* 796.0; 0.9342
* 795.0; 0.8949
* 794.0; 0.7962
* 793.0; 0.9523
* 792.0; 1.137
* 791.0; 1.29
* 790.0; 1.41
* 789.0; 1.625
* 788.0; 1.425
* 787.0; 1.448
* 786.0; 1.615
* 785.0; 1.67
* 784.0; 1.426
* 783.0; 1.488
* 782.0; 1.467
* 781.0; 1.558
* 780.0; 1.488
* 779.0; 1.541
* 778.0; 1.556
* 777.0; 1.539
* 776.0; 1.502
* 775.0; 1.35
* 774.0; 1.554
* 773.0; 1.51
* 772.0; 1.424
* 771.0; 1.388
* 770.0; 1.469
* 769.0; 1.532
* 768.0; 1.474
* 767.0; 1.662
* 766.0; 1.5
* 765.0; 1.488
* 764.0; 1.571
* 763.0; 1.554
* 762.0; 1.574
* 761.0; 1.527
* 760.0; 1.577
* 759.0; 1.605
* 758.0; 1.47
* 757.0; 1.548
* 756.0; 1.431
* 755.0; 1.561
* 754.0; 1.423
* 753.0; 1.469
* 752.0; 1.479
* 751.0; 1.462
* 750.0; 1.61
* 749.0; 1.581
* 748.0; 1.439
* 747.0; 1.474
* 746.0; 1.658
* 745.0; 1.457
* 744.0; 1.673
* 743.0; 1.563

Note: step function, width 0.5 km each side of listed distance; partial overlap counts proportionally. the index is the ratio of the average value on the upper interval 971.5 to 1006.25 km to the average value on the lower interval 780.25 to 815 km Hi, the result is 0.7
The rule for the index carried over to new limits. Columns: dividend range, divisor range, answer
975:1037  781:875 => 0.72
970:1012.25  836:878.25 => 0.71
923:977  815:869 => 0.73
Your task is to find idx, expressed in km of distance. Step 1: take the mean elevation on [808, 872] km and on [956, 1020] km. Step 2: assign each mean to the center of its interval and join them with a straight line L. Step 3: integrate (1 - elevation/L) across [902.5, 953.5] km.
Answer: 3.78 km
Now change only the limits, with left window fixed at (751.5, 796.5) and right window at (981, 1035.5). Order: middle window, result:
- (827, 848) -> -4.2 km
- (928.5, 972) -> 0.8 km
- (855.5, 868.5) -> -1.7 km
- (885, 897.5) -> -0.5 km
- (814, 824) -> -1.3 km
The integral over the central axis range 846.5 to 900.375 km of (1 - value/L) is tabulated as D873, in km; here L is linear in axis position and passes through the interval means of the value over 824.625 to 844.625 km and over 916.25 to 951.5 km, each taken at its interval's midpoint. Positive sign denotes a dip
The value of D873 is 1.48 km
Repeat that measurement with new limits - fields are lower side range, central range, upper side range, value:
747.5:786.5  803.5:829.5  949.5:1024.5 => -2.4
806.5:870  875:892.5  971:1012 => 0.8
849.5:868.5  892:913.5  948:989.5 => 2.3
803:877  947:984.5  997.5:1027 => 2.6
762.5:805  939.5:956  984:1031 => 0.0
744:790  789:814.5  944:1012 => 0.8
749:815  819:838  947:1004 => -3.1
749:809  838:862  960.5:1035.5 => -3.5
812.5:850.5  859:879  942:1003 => 0.2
